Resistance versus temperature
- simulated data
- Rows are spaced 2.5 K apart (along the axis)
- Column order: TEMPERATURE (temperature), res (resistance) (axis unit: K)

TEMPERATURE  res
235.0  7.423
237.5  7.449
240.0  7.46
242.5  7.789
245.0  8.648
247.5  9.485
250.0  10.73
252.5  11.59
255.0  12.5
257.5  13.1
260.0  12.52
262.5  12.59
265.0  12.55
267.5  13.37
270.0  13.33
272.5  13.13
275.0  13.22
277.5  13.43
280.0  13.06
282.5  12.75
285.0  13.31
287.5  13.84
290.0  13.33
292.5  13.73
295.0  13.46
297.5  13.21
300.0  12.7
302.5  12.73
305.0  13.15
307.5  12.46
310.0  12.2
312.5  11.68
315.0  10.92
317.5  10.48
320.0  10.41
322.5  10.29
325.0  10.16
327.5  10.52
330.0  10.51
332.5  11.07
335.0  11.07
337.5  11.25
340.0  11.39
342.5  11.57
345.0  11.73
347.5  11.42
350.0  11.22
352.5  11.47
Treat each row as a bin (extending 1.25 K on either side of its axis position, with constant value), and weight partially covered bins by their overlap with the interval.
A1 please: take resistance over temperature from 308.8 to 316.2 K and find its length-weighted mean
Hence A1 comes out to 11.6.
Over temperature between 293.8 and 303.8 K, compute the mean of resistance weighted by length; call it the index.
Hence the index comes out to 13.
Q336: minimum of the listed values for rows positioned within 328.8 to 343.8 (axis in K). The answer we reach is 10.51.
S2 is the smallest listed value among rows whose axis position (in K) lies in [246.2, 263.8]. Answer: 9.485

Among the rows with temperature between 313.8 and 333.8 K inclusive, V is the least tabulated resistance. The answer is 10.16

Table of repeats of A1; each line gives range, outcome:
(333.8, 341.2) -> 11.2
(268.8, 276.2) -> 13.2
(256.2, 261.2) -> 12.8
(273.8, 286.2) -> 13.2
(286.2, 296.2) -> 13.6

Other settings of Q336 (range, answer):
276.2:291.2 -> 12.75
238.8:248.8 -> 7.46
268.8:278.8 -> 13.13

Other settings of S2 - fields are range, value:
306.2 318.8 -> 10.48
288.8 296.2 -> 13.33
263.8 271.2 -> 12.55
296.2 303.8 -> 12.7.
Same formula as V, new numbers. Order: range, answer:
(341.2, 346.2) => 11.57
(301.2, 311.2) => 12.2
